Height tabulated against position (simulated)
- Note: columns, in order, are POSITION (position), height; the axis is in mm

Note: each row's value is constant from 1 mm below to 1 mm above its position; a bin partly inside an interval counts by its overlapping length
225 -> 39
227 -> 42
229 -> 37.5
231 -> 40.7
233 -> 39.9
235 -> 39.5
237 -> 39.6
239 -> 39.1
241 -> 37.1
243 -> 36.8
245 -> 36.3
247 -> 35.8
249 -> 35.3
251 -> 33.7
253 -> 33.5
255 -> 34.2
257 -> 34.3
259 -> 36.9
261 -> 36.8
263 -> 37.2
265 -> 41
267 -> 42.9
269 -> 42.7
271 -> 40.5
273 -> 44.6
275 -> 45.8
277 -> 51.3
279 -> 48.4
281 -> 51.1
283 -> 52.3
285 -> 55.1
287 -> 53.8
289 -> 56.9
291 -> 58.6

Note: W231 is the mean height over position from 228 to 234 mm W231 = 39.4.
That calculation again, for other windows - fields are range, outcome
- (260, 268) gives 39.5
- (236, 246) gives 37.8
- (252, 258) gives 34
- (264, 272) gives 41.8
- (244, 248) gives 36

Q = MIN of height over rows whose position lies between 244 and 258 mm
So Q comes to 33.5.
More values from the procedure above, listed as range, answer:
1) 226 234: 37.5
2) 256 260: 34.3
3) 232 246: 36.3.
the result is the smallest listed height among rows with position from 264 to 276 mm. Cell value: 40.5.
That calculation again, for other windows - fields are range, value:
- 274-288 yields 45.8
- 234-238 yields 39.5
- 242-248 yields 35.8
